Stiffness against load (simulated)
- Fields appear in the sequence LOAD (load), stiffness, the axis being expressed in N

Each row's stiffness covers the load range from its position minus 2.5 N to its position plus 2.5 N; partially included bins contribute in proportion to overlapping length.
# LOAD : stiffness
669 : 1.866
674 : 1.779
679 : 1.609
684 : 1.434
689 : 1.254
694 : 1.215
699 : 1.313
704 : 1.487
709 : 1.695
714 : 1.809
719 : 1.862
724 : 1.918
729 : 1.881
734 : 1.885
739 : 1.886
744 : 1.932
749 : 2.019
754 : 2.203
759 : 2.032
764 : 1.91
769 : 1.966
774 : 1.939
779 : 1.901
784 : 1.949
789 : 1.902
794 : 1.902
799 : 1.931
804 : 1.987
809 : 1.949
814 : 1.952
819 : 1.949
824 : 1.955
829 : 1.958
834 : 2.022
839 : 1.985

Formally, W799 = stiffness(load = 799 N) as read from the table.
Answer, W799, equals 1.931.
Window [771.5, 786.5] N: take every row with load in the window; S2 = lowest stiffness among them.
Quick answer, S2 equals 1.901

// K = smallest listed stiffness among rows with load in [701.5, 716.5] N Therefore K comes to 1.487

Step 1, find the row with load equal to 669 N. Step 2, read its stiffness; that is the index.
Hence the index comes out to 1.866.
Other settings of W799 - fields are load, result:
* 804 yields 1.987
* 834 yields 2.022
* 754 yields 2.203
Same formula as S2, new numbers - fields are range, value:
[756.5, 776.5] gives 1.91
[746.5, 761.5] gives 2.019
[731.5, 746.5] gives 1.885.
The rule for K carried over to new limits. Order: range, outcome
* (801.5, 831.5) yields 1.949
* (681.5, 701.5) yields 1.215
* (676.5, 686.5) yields 1.434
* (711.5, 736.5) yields 1.809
